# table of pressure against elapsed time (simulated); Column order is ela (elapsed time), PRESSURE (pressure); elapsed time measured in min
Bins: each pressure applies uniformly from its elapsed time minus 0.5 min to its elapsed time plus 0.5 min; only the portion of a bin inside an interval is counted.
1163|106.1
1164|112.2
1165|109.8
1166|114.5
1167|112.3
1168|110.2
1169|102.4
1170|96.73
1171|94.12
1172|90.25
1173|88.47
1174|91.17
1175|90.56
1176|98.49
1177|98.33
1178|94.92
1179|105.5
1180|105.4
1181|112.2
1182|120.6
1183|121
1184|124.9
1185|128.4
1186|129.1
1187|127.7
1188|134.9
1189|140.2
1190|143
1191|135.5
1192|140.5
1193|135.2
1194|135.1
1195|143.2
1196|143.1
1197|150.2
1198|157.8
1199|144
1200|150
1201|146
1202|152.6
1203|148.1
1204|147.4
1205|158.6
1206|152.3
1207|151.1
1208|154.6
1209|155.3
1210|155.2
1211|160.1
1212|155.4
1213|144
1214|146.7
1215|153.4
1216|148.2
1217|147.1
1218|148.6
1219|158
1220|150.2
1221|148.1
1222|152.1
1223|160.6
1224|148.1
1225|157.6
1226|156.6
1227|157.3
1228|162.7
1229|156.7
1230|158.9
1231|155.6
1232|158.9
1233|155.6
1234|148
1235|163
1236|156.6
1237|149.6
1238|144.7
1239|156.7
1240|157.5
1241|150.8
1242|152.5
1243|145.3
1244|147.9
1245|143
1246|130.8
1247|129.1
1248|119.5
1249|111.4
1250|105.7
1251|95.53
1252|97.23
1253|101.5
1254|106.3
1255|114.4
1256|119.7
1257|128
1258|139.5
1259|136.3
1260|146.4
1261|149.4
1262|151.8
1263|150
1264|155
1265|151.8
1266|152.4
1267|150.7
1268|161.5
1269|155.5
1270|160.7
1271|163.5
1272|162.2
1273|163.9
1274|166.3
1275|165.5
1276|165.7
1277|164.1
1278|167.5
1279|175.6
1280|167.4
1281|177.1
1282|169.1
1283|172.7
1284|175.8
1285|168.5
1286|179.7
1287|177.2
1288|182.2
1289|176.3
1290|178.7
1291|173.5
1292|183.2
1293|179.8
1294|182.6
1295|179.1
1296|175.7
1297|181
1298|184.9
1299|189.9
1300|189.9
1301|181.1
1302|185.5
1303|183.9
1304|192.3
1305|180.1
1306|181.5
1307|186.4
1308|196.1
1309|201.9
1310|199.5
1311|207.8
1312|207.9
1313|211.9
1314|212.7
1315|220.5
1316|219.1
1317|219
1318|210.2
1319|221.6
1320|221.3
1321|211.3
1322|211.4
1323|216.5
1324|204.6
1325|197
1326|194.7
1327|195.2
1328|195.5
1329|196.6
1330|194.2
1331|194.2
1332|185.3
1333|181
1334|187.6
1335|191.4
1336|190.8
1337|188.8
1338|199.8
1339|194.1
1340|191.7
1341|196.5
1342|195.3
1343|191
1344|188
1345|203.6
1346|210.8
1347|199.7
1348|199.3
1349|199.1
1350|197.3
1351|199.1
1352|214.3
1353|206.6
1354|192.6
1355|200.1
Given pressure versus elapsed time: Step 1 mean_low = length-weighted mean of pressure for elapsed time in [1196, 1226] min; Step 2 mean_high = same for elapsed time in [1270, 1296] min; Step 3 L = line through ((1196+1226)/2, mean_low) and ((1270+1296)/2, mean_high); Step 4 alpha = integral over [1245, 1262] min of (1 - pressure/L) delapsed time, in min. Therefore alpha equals 4.33 min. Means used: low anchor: 152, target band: 122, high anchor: 173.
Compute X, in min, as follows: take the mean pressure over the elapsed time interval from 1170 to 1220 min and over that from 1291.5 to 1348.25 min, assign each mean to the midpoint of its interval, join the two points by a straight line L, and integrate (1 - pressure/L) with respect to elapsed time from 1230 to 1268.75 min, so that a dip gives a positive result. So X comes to 5.1 min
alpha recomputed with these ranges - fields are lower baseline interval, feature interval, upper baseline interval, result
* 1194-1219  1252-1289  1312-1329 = 5.9 min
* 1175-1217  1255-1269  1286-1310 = 1.9 min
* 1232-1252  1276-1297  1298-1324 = 0.5 min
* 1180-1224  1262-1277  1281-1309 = 1.1 min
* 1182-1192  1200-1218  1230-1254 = -2.3 min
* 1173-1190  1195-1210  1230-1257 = -3.6 min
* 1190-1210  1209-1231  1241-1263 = -2.1 min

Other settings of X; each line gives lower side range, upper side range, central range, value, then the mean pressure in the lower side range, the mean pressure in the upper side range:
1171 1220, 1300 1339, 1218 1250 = 1.04 min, 134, 199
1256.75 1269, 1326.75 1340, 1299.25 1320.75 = -2.88 min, 148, 192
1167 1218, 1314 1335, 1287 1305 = 0.57 min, 131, 204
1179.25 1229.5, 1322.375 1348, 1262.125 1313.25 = 0.41 min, 145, 196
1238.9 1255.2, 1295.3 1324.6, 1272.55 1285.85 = -0.42 min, 127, 200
